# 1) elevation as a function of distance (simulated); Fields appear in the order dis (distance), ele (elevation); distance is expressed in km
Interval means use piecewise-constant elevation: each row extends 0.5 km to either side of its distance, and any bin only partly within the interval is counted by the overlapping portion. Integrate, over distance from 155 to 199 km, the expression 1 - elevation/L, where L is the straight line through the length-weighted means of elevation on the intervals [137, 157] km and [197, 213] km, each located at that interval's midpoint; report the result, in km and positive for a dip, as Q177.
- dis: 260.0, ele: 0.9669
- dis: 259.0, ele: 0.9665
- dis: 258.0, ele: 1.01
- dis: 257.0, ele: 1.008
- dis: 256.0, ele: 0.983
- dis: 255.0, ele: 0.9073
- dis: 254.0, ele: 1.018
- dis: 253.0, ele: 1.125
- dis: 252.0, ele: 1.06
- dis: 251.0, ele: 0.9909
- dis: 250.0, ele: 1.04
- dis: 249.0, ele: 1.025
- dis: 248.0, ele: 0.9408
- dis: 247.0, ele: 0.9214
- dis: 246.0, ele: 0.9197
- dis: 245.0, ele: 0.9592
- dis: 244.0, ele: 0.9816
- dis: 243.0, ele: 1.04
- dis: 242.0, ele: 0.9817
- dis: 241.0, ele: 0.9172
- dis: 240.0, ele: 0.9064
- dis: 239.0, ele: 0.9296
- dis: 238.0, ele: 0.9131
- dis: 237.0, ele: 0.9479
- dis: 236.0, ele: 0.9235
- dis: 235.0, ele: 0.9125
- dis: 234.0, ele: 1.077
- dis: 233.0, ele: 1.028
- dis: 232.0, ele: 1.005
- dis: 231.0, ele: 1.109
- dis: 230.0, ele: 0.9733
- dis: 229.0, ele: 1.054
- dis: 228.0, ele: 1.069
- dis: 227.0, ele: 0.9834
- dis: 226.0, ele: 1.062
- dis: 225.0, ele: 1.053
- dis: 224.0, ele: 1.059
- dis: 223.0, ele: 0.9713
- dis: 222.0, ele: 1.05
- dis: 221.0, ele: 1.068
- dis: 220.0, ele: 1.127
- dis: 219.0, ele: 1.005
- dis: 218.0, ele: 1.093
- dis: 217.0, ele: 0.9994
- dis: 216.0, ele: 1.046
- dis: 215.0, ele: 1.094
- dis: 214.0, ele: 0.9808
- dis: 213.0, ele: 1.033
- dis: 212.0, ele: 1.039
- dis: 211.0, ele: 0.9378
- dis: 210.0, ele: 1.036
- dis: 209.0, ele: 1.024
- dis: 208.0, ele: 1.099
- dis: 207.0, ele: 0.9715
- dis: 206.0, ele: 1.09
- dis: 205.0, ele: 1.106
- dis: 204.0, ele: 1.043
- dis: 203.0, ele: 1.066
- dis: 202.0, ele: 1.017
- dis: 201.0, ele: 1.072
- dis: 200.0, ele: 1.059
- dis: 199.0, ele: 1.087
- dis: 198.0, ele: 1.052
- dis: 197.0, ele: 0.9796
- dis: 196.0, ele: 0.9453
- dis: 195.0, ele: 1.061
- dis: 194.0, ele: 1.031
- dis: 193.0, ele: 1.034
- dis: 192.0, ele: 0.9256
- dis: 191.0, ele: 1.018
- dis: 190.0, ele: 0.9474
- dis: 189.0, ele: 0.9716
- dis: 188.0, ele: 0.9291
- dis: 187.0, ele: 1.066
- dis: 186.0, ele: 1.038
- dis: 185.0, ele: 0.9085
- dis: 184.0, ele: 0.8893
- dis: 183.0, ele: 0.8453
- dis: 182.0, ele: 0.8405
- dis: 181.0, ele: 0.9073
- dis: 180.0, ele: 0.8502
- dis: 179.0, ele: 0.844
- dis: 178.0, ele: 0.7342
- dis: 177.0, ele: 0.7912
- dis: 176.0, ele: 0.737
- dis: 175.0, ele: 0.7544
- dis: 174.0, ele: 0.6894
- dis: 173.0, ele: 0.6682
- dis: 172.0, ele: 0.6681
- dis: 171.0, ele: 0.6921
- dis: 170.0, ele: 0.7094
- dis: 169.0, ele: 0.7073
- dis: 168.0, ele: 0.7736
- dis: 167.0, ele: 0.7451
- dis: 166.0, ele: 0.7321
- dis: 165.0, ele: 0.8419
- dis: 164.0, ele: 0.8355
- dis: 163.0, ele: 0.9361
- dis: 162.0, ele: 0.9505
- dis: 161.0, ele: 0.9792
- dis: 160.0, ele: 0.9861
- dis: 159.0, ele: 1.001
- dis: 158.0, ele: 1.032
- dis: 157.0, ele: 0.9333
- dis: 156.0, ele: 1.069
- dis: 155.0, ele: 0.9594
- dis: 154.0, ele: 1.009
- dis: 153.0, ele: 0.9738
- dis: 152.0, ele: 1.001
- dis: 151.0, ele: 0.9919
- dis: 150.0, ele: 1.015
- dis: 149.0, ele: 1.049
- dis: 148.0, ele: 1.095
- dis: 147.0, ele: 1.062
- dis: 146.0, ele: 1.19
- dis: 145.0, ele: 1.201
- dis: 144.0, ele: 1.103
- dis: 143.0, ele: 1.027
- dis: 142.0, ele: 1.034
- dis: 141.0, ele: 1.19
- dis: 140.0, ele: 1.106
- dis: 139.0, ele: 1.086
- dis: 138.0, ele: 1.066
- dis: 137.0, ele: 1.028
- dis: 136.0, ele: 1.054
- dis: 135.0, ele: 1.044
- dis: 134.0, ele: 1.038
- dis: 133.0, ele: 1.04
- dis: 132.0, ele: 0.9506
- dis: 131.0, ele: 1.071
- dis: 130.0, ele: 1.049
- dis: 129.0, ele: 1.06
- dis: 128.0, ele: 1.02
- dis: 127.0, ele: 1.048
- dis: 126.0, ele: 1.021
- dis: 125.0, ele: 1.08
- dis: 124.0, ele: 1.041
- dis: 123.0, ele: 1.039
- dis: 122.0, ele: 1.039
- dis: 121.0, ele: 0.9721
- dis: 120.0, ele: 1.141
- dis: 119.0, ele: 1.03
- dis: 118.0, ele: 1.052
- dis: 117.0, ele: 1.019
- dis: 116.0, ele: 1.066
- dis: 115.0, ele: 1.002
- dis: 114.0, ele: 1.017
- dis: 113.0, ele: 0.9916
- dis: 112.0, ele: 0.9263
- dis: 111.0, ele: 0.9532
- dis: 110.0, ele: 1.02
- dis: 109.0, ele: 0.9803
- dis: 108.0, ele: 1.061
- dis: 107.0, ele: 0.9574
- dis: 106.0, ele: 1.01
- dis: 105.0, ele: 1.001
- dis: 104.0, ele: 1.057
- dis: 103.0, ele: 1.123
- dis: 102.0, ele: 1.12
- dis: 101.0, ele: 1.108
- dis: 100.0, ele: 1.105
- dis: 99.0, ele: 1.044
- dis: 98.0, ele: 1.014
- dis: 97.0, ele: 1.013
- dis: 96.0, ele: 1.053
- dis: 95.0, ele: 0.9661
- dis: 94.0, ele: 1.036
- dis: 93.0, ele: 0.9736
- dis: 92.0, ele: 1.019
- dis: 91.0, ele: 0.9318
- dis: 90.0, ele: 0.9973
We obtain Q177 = 6.9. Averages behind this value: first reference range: 1.06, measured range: 0.888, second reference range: 1.04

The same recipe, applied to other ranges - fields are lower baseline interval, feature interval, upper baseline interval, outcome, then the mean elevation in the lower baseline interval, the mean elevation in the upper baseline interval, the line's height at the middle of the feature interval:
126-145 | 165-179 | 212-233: 4.26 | 1.06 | 1.04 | 1.05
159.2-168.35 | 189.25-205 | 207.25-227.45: -0.80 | 0.87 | 1.04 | 0.974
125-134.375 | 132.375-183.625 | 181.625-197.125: 3.59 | 1.04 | 0.965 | 1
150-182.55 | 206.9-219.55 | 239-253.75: -1.33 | 0.857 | 0.985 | 0.932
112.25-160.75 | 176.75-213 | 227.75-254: 1.13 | 1.04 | 0.99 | 1.01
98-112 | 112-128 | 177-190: -0.37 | 1.04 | 0.899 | 1.01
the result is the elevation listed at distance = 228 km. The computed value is 1.069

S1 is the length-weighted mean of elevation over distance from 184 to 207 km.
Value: 1.02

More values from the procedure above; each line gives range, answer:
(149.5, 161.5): 0.996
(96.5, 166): 1.03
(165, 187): 0.795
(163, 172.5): 0.755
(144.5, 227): 0.962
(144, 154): 1.06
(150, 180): 0.856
